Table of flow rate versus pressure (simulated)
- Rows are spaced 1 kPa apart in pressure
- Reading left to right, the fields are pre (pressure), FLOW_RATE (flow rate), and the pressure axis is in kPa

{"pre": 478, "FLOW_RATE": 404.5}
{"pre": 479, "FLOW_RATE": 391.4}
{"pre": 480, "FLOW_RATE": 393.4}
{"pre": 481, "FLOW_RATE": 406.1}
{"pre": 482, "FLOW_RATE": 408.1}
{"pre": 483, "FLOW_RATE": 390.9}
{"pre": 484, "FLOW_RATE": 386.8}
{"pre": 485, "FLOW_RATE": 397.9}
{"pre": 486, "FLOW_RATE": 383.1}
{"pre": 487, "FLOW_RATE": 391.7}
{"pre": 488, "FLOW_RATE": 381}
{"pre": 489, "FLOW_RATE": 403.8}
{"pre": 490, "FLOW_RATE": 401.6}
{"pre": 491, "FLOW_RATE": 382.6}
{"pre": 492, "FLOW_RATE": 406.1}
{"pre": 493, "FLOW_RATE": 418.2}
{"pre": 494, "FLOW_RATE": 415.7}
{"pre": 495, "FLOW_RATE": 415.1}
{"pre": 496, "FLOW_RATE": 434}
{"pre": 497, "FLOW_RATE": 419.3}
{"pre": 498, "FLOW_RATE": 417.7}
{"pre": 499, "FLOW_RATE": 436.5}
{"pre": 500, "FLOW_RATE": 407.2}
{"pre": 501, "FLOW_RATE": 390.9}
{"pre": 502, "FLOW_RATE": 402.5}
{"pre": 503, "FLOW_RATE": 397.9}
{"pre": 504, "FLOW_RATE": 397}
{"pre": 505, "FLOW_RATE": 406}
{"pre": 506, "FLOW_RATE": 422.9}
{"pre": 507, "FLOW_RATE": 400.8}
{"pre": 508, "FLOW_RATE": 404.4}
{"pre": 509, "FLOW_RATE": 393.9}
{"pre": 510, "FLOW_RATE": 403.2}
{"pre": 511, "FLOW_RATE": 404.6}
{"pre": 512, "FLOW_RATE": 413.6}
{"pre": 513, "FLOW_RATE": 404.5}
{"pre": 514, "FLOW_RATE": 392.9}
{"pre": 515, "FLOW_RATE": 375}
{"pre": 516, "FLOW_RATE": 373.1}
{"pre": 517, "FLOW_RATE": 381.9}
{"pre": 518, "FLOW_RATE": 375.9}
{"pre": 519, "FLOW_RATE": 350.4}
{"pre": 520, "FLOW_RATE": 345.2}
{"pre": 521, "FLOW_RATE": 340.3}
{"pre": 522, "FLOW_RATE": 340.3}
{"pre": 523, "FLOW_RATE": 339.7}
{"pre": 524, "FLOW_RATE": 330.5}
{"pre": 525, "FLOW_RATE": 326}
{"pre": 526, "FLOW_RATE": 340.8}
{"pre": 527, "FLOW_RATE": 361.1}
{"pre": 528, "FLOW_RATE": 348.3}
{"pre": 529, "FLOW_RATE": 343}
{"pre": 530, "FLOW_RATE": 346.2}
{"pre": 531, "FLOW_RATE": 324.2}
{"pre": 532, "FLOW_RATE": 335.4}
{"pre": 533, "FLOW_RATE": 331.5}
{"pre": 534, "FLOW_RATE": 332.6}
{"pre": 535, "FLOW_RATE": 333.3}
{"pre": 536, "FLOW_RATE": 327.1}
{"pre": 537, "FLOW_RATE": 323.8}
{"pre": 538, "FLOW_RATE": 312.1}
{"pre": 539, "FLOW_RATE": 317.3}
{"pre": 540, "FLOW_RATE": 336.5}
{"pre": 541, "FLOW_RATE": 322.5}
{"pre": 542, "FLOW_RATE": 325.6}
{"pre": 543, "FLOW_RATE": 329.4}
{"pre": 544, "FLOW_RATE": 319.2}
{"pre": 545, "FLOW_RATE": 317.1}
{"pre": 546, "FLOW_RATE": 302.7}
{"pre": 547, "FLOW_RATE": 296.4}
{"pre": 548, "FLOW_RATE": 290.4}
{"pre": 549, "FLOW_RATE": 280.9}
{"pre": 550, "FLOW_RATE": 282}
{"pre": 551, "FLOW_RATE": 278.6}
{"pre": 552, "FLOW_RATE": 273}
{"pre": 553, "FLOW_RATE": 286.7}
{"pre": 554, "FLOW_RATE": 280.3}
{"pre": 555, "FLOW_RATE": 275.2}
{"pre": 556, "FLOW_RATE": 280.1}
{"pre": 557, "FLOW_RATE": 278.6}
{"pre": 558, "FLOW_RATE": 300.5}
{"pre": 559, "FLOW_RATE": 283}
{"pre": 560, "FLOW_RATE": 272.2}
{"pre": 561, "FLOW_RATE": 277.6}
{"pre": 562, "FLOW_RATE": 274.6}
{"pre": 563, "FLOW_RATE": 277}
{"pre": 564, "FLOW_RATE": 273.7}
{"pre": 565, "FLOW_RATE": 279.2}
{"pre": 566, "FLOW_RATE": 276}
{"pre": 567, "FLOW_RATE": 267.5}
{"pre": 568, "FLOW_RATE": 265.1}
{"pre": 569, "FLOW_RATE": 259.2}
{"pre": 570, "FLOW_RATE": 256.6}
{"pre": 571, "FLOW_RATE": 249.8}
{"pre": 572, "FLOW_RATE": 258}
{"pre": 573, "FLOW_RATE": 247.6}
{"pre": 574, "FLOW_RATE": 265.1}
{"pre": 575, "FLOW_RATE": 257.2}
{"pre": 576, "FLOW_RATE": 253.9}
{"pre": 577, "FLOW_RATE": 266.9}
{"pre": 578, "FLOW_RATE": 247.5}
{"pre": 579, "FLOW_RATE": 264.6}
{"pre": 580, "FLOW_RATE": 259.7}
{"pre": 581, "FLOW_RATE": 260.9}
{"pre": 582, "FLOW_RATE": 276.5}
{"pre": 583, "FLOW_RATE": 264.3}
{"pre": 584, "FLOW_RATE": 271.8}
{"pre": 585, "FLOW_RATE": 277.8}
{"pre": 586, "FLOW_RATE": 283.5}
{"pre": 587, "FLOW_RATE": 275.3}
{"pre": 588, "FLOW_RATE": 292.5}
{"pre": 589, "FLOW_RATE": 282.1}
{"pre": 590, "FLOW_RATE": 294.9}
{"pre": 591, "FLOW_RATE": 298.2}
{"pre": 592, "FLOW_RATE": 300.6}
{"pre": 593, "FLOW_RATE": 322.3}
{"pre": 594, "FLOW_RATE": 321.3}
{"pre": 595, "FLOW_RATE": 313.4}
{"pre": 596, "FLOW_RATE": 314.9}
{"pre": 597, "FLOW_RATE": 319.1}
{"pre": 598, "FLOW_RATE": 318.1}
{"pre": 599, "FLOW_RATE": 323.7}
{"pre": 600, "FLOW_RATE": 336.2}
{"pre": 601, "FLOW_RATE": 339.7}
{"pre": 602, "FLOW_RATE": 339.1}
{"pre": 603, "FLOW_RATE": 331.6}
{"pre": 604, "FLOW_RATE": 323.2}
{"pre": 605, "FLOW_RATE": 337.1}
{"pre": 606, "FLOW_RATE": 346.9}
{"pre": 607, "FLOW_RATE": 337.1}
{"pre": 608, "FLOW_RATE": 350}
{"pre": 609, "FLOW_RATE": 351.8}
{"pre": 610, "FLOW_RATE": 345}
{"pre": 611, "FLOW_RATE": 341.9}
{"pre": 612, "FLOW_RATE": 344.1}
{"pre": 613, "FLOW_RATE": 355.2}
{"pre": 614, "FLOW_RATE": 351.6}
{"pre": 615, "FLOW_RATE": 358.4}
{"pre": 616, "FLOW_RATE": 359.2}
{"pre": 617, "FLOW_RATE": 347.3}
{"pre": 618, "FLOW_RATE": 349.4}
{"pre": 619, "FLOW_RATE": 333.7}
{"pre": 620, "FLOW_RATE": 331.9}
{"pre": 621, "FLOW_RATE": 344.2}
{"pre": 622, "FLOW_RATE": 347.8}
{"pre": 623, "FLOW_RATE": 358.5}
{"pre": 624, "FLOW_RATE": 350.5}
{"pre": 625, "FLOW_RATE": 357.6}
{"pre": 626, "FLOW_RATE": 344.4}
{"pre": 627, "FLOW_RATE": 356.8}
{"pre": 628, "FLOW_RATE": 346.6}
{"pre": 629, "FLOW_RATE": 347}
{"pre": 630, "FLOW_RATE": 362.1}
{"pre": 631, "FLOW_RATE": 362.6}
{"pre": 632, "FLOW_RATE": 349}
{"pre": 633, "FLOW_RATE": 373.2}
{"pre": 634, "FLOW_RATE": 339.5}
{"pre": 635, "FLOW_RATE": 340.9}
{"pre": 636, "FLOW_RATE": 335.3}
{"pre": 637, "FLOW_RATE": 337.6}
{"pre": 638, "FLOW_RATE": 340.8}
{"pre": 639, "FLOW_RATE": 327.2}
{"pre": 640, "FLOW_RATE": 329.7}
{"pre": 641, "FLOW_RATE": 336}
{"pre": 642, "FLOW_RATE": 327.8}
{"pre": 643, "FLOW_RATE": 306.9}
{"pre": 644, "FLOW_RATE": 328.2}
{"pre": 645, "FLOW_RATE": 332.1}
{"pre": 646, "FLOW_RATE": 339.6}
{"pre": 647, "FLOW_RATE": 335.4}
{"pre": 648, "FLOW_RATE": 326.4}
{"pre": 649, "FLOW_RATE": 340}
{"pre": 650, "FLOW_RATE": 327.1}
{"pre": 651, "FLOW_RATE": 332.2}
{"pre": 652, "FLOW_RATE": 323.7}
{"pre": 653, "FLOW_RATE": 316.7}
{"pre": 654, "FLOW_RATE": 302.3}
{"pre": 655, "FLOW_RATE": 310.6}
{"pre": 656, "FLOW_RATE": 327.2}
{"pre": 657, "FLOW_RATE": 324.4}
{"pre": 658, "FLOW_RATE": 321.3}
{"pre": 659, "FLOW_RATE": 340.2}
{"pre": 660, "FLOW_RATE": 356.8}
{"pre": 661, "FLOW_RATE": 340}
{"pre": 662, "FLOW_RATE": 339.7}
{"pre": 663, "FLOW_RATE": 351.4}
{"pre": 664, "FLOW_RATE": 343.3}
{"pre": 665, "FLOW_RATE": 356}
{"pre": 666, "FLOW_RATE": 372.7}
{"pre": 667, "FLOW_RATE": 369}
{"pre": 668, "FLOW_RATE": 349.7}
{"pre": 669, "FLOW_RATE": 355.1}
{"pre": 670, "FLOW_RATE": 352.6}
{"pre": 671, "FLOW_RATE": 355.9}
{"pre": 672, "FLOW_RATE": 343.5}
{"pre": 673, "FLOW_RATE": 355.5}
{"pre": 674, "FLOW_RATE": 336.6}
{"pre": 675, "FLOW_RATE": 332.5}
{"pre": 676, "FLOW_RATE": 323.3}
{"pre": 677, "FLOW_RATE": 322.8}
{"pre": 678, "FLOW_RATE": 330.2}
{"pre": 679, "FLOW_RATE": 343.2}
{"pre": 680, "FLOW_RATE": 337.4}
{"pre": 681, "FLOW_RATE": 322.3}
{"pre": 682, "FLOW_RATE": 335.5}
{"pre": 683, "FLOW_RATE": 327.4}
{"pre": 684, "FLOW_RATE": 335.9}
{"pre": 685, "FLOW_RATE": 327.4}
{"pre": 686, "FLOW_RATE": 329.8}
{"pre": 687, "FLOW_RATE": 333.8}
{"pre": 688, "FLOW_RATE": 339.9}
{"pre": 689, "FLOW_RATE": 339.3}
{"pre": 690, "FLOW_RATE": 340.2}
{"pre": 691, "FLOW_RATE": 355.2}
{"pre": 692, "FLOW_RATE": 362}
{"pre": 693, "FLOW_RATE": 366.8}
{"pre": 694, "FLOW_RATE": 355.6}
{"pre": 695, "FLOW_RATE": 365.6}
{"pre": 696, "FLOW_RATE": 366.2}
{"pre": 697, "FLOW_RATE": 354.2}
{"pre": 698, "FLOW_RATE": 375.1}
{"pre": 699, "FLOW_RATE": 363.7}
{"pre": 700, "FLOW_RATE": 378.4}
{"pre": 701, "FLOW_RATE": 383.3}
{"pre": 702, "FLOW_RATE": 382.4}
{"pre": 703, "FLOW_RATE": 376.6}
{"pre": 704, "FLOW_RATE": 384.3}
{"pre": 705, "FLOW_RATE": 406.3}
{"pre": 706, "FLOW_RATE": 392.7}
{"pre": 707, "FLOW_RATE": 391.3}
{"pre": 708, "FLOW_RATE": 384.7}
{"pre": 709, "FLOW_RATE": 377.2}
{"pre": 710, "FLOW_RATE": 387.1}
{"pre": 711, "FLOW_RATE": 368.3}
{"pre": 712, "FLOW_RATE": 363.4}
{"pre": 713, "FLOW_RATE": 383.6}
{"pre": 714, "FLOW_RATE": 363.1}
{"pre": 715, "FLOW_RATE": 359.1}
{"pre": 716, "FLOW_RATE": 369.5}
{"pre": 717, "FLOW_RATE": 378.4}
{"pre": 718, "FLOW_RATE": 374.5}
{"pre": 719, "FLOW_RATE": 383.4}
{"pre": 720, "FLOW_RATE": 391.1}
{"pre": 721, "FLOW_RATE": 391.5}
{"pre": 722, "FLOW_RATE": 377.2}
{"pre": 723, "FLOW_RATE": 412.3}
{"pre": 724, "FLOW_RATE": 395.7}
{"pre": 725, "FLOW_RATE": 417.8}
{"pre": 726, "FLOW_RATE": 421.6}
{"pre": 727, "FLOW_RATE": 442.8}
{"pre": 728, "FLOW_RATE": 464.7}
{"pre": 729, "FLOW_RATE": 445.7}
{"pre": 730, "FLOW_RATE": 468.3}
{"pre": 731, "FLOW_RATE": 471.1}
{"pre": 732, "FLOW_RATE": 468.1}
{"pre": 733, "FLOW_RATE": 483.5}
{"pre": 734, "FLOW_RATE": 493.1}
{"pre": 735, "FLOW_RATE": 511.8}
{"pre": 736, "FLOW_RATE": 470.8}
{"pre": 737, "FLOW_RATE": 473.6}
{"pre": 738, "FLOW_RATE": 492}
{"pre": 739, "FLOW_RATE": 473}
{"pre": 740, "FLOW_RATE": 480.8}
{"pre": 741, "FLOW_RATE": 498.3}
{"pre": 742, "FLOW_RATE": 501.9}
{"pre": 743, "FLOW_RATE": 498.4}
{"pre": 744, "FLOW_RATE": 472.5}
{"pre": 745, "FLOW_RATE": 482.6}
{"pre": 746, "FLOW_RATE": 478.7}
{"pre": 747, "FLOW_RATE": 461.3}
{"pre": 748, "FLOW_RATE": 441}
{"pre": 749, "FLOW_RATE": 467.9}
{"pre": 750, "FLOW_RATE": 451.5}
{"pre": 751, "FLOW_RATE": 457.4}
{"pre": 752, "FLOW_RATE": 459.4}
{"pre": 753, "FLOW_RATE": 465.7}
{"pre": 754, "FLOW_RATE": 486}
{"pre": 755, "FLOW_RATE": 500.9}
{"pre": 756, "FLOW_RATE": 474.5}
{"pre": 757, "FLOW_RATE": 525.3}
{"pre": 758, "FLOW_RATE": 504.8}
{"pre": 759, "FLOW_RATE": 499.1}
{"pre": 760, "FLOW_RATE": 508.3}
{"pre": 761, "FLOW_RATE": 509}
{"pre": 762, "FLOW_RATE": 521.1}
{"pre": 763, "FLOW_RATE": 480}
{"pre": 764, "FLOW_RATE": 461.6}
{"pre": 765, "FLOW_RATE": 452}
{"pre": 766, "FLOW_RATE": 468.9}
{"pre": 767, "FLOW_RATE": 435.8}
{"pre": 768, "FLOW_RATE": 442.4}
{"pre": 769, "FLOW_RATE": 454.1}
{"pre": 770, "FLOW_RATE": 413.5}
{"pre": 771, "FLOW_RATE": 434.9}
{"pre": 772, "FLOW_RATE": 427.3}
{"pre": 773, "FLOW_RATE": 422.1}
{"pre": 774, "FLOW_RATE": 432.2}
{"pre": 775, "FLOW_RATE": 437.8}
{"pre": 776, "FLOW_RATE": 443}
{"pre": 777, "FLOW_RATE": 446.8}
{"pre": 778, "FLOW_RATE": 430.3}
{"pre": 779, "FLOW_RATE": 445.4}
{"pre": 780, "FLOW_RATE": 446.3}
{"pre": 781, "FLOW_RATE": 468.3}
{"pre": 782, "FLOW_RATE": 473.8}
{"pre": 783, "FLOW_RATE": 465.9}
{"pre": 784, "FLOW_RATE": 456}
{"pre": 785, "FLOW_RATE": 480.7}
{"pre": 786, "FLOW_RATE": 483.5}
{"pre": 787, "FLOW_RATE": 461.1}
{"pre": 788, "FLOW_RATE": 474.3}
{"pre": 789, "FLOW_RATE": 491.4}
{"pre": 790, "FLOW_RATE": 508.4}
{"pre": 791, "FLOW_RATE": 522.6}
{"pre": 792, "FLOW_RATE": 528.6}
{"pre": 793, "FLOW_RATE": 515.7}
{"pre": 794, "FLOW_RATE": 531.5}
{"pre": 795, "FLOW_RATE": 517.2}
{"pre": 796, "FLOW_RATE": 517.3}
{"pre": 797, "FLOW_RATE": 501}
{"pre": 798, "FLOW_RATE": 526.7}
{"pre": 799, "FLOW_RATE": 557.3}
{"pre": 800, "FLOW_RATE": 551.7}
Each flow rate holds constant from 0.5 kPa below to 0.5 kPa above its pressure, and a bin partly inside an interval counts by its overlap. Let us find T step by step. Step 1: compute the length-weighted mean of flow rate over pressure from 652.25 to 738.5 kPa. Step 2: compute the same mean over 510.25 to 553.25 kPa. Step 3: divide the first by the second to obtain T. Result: 1.1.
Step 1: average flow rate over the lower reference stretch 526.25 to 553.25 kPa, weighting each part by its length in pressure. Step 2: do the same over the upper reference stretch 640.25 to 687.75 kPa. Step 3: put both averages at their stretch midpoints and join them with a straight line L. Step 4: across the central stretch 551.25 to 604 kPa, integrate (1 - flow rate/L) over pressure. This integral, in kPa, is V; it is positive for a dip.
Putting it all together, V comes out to 6.41 kPa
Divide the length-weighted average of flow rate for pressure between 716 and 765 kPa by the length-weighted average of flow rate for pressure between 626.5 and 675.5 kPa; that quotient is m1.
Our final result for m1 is 1.4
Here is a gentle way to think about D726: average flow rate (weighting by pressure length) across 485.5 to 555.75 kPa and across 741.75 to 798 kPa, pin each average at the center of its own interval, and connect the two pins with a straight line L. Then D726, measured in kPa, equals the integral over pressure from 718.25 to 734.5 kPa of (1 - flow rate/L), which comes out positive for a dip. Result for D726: 0.8 kPa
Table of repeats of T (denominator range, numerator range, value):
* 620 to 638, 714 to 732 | 1.17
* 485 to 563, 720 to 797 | 1.33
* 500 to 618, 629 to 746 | 1.17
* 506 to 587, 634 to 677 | 1.08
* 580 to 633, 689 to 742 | 1.24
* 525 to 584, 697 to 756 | 1.47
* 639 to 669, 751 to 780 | 1.38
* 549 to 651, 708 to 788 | 1.44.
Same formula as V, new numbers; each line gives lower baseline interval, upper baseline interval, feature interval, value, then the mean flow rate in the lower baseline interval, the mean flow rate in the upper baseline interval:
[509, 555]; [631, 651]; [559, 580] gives 4.4 kPa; 335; 336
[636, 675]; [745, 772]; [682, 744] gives 1.8 kPa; 337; 471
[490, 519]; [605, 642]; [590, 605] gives 1.6 kPa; 402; 347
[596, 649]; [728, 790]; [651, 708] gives 6.6 kPa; 341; 470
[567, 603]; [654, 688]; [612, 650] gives -3.6 kPa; 285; 339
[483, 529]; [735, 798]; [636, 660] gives 5.9 kPa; 388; 475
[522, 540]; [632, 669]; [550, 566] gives 2.6 kPa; 334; 337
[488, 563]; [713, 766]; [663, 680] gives 3.1 kPa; 350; 456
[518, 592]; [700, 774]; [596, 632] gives -0.1 kPa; 297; 441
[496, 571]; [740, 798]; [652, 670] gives 3.1 kPa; 335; 475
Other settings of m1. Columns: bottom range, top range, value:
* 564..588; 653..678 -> 1.28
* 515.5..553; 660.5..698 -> 1.06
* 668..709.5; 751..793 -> 1.32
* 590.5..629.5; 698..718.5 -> 1.12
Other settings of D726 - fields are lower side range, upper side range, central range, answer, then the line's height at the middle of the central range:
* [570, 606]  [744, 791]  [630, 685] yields 3.22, 359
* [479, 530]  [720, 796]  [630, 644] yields 2.93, 429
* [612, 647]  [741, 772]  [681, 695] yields 2.13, 404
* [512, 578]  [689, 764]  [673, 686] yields 2.15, 398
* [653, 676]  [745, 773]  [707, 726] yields 1.31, 412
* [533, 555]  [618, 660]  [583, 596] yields 1.13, 322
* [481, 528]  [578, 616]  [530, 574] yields 7.21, 350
